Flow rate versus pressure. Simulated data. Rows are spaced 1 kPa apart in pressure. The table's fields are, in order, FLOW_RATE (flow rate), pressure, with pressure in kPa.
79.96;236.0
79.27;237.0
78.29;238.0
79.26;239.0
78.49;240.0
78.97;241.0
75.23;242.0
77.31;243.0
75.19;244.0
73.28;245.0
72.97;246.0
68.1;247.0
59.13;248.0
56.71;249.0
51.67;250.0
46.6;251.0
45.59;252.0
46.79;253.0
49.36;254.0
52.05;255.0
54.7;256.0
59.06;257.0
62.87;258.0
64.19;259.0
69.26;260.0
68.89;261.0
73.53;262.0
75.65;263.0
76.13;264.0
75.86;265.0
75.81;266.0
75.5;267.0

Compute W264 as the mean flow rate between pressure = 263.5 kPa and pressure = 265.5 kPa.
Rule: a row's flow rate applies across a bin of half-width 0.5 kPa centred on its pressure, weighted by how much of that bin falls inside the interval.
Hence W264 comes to 76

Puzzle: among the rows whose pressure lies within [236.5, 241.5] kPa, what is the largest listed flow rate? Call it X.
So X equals 79.27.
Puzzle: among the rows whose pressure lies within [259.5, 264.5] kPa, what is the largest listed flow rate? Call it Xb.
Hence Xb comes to 76.13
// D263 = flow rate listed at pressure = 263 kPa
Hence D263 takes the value 75.65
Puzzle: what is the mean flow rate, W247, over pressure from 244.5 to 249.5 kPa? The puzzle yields 66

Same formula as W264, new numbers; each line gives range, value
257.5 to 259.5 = 63.5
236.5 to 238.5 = 78.8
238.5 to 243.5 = 77.9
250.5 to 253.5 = 46.3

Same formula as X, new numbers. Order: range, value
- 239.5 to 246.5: 78.97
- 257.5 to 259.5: 64.19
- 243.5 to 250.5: 75.19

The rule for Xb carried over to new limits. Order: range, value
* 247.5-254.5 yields 59.13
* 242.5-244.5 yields 77.31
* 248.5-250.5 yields 56.71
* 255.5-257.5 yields 59.06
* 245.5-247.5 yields 72.97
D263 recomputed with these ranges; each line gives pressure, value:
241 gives 78.97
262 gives 73.53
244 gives 75.19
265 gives 75.86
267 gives 75.5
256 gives 54.7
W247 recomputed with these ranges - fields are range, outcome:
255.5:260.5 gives 62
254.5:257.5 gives 55.3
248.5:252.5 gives 50.1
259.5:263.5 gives 71.8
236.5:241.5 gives 78.9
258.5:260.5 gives 66.7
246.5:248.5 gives 63.6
